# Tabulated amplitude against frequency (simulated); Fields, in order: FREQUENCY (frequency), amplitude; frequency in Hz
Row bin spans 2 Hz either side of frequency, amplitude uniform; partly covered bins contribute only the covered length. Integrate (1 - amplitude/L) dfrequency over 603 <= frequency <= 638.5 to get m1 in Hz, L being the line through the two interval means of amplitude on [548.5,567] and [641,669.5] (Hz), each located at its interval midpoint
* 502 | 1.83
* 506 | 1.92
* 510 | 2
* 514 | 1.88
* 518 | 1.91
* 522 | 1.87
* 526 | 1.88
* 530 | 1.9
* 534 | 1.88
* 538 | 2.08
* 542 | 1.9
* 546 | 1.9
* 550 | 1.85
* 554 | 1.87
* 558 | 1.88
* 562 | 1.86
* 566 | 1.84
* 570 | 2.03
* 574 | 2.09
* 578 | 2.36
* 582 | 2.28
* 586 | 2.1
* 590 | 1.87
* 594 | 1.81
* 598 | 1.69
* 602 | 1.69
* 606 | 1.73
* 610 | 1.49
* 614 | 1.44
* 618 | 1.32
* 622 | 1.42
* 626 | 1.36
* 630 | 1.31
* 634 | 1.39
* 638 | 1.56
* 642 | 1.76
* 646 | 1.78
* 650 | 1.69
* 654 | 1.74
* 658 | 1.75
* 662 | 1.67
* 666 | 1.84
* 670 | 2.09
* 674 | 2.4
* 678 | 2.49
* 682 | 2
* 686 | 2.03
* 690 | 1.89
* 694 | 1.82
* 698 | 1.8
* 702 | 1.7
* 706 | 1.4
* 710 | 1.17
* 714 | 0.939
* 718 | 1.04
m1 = 6.92 Hz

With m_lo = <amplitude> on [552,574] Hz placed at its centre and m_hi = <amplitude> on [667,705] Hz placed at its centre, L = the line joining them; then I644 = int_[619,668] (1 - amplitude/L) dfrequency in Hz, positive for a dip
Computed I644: 9.3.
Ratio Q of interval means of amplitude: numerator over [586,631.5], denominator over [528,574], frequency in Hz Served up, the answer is 0.83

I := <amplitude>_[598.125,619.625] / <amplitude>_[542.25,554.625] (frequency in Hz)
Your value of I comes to 0.83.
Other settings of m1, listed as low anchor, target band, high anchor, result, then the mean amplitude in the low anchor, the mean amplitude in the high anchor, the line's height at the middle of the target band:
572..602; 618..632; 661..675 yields 4.5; 2.01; 1.99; 2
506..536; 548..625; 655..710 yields 3.2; 1.9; 1.88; 1.9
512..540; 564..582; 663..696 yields -1.3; 1.91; 2.06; 1.96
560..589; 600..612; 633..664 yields 1.7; 2.07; 1.68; 1.9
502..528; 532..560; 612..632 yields -2.6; 1.9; 1.37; 1.75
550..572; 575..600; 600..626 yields -4.7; 1.89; 1.5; 1.69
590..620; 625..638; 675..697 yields 2.8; 1.61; 2.05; 1.76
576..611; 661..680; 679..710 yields -3.2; 1.9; 1.79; 1.81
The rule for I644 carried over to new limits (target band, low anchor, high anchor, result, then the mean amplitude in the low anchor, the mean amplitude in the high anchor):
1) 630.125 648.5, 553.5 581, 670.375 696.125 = 4.2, 2.01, 2.1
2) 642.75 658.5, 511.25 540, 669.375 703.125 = 2.1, 1.92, 2.03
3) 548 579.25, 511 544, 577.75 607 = -0.7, 1.92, 1.92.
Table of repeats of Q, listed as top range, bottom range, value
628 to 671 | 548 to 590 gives 0.84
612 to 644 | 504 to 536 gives 0.76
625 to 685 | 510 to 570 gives 0.95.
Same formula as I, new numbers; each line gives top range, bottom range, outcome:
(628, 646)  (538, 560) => 0.81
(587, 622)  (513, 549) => 0.85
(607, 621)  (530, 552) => 0.75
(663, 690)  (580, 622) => 1.22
